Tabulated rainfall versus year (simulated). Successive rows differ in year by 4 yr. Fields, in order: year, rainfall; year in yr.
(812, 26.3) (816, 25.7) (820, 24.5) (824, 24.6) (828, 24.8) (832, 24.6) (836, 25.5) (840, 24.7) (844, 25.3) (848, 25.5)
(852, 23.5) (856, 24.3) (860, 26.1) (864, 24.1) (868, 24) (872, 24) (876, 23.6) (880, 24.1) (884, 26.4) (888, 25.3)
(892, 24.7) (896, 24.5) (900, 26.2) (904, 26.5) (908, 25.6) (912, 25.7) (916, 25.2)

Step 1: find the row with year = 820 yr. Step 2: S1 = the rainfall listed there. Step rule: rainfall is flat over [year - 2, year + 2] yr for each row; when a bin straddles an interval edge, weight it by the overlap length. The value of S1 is 24.5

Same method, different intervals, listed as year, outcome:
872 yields 24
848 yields 25.5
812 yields 26.3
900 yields 26.2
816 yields 25.7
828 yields 24.8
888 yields 25.3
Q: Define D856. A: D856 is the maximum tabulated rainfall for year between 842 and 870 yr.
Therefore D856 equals 26.1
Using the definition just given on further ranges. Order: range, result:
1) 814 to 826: 25.7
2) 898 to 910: 26.5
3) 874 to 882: 24.1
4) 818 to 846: 25.5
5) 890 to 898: 24.7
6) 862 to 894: 26.4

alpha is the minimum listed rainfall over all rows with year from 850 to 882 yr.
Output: 23.5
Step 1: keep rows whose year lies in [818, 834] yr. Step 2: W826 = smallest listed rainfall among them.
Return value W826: 24.5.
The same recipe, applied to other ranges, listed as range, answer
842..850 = 25.3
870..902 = 23.6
